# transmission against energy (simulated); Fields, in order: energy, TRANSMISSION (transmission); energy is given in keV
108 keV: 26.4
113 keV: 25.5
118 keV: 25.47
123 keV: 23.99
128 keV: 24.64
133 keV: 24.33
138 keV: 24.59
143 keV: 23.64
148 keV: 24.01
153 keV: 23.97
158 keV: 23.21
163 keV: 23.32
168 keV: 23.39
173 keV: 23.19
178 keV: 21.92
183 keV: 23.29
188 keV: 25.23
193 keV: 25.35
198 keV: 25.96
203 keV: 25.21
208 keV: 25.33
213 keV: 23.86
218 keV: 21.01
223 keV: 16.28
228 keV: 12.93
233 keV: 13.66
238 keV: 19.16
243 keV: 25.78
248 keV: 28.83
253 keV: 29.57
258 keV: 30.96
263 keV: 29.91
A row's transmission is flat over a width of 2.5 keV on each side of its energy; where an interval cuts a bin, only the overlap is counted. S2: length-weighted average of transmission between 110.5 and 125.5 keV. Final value 25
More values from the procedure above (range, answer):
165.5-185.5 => 22.9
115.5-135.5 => 24.6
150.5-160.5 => 23.6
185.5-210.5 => 25.4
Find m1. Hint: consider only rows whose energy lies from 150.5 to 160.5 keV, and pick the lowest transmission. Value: 23.21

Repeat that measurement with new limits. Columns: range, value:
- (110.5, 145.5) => 23.64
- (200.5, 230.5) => 12.93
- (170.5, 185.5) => 21.92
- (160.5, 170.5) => 23.32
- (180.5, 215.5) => 23.29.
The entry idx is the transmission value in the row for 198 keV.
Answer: 25.96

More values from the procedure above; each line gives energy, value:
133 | 24.33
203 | 25.21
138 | 24.59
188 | 25.23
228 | 12.93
